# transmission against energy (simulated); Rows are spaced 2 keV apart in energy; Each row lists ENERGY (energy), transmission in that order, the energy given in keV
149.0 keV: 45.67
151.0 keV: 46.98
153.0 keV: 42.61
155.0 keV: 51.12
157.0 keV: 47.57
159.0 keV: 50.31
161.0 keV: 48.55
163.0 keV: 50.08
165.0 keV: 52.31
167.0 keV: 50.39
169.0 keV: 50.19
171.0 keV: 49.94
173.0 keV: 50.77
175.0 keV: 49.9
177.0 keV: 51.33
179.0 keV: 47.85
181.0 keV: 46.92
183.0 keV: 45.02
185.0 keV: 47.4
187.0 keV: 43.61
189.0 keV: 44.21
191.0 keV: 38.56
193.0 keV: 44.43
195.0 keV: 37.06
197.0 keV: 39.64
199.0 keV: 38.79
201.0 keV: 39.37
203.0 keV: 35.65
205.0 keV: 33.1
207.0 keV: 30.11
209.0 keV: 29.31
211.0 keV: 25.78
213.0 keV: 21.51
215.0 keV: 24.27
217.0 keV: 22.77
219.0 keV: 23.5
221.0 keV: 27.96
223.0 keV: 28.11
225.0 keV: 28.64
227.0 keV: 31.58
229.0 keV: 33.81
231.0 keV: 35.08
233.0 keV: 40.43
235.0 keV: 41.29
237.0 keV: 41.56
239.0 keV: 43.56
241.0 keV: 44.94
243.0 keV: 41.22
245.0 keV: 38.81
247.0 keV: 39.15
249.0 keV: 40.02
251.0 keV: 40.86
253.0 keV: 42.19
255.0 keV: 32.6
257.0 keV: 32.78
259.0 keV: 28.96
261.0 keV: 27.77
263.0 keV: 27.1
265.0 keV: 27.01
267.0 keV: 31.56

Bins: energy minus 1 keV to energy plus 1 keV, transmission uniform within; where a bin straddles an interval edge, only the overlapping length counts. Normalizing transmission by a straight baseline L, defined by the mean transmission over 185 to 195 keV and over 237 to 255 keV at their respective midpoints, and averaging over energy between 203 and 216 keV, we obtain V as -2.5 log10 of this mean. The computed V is 0.44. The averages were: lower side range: 42.6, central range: 28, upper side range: 40.9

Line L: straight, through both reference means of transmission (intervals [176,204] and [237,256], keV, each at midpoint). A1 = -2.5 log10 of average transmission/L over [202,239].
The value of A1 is 0.31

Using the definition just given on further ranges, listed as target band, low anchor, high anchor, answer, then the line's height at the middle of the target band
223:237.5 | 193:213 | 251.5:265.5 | -0.076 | 33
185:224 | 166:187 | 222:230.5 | 0.170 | 38.6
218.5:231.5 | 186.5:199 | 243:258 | 0.302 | 39.5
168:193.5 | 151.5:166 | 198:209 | -0.122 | 42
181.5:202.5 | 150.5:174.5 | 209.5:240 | -0.026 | 40.8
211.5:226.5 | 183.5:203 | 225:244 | 0.480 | 39.7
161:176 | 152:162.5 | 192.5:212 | -0.126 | 44.9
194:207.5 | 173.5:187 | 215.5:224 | -0.007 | 36.2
